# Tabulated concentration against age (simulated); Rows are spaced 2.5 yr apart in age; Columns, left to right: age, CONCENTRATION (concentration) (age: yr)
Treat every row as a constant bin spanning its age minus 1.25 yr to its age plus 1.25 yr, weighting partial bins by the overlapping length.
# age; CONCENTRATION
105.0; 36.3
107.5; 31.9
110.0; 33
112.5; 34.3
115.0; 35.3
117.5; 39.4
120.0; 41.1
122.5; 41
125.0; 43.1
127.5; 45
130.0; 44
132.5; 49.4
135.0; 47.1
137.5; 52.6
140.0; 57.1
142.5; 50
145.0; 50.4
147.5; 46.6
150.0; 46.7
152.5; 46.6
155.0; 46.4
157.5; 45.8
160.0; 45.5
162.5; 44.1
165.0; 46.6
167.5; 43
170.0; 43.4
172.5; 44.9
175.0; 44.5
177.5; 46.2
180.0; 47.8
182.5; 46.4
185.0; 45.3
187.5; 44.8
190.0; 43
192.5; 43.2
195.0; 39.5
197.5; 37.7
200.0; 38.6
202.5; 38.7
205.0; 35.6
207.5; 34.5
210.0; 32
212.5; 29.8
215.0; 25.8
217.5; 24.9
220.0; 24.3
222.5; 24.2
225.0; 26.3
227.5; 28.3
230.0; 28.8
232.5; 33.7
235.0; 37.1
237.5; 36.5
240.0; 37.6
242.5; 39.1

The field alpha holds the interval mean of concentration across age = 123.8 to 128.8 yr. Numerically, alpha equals 44.1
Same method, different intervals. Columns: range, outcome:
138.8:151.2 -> 50.1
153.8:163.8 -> 45.5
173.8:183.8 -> 46.2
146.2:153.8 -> 46.7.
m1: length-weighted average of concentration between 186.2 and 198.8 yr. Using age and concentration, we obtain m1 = 41.6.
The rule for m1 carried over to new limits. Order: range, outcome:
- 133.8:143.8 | 51.7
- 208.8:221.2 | 27.4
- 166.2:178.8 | 44.4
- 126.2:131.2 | 44.5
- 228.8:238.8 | 34.1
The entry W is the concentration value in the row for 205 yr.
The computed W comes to 35.6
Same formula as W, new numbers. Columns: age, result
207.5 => 34.5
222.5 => 24.2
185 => 45.3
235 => 37.1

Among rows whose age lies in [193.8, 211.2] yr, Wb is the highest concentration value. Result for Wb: 39.5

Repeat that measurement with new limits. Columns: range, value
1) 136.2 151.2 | 57.1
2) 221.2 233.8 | 33.7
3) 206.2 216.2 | 34.5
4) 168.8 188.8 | 47.8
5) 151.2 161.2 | 46.6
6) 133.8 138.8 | 52.6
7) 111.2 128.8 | 45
